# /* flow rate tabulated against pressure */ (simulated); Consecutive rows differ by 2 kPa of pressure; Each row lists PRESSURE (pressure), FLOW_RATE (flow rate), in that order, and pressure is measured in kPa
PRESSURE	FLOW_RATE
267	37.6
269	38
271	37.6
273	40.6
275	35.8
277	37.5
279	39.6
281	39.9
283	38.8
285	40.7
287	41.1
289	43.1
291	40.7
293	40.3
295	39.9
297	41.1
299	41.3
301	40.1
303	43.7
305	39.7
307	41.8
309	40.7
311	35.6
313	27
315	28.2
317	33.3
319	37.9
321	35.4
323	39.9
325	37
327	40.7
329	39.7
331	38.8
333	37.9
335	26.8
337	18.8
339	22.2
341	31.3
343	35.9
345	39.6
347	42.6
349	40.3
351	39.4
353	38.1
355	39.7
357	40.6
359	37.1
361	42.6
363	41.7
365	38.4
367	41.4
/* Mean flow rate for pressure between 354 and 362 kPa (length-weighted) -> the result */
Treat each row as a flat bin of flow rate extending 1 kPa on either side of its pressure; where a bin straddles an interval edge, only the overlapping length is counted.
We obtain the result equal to 40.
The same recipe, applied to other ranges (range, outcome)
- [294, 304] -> 41.2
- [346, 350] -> 41.5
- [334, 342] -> 24.8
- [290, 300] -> 40.7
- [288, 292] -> 41.9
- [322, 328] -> 39.2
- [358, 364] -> 40.5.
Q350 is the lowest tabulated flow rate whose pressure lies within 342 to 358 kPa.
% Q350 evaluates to 35.9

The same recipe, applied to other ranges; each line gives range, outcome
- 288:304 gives 39.9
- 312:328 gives 27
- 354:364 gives 37.1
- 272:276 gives 35.8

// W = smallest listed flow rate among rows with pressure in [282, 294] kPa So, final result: 38.8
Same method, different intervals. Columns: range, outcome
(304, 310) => 39.7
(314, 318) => 28.2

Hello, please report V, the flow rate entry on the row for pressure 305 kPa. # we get 39.7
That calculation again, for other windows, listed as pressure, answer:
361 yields 42.6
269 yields 38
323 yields 39.9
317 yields 33.3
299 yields 41.3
